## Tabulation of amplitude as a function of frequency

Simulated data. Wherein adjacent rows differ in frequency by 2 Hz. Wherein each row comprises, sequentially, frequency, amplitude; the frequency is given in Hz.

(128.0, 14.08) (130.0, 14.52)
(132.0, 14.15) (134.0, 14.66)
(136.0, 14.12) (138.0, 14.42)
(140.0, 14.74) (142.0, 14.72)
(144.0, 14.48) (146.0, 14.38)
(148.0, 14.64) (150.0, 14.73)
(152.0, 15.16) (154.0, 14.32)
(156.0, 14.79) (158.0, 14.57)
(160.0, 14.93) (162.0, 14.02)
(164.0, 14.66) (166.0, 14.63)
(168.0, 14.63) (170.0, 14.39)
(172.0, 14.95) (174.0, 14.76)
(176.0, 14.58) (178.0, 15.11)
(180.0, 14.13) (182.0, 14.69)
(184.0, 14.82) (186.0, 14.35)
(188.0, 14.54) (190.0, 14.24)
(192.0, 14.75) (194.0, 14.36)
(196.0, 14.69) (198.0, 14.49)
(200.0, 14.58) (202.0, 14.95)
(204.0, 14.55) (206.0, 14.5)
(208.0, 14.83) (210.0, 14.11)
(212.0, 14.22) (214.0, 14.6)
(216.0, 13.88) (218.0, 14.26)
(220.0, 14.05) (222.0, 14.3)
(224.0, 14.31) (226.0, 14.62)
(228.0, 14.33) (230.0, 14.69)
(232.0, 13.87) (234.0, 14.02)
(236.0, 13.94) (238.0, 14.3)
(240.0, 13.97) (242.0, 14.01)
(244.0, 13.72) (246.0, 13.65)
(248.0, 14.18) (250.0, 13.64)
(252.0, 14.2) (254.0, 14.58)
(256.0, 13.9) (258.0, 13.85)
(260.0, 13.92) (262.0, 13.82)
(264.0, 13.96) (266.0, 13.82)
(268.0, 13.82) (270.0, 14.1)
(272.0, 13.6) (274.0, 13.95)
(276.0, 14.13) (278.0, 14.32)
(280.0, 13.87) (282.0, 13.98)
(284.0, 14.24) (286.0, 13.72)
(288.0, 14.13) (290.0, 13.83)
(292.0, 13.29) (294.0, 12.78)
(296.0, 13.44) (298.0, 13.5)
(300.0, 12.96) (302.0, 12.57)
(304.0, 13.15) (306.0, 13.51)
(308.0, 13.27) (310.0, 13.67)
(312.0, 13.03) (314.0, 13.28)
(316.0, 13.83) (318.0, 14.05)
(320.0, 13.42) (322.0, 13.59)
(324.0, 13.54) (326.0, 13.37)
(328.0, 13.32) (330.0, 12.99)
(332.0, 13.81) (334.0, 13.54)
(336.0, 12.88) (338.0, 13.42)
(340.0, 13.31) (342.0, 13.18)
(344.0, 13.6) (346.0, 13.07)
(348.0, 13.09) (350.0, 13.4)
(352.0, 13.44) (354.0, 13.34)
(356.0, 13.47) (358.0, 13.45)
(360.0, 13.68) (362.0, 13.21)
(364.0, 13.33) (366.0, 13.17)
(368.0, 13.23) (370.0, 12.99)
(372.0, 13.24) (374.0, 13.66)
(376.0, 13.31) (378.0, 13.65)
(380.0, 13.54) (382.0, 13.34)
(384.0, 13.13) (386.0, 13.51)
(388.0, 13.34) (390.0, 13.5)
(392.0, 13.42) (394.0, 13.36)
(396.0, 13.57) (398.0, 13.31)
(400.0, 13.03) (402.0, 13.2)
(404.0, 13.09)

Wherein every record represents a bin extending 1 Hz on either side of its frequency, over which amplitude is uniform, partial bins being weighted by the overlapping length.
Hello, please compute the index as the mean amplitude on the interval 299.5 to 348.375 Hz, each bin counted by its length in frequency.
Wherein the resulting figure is 13.3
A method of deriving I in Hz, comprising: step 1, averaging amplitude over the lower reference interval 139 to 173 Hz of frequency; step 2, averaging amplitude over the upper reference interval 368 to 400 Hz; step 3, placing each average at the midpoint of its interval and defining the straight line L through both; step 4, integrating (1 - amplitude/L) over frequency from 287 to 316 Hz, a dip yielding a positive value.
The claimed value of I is 1.04 Hz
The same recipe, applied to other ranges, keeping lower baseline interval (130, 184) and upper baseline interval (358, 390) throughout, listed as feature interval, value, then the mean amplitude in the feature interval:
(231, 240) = 0.08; 14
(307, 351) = 0.73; 13.4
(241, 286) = 0.09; 14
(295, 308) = 0.55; 13.2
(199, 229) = -0.28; 14.4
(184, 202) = -0.19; 14.5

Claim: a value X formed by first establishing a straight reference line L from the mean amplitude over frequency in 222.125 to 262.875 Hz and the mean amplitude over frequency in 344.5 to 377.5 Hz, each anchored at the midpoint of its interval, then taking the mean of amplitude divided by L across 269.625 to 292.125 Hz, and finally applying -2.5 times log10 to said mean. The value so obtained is -0.01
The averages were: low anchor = 14.1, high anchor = 13.3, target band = 14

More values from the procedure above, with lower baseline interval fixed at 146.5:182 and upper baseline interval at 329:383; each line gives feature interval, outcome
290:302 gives 0.04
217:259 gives 0.00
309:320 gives 0.01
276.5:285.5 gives -0.02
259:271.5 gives 0.01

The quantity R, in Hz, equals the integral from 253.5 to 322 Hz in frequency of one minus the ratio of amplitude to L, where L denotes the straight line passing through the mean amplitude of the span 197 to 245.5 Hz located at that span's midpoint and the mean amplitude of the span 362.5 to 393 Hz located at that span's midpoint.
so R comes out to 1.1 Hz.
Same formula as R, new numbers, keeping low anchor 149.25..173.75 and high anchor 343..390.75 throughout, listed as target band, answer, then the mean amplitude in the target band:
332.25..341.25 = 0.1 Hz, 13.3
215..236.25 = 0.0 Hz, 14.2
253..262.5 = 0.0 Hz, 14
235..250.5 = 0.2 Hz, 13.9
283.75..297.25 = 0.2 Hz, 13.6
